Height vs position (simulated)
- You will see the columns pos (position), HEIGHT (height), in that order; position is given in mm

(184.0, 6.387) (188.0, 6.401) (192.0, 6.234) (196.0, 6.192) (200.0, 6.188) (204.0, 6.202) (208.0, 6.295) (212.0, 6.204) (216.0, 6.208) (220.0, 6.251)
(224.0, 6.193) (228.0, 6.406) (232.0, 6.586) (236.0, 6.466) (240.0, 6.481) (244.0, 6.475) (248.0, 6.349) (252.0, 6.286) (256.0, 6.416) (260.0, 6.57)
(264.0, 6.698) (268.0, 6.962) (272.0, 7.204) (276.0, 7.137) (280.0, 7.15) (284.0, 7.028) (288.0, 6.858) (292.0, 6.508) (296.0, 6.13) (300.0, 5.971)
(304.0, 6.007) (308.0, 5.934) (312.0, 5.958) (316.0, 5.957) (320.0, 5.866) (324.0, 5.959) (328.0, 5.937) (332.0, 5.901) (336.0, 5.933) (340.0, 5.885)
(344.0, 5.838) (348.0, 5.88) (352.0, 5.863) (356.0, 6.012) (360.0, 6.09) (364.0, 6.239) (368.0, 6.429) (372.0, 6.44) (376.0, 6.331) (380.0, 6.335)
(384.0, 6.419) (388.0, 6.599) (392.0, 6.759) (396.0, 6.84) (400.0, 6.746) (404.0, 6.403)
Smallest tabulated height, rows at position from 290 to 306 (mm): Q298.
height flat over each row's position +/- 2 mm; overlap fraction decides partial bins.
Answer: 5.971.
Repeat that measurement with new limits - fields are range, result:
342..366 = 5.838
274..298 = 6.13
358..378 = 6.09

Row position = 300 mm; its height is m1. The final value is 5.971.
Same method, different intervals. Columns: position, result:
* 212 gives 6.204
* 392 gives 6.759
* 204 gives 6.202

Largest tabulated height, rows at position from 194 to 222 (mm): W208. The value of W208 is 6.295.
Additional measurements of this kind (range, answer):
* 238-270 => 6.962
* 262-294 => 7.204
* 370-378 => 6.44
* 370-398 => 6.84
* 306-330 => 5.959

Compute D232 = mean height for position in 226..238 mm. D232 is 6.49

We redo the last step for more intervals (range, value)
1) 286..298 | 6.5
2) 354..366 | 6.11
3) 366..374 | 6.43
